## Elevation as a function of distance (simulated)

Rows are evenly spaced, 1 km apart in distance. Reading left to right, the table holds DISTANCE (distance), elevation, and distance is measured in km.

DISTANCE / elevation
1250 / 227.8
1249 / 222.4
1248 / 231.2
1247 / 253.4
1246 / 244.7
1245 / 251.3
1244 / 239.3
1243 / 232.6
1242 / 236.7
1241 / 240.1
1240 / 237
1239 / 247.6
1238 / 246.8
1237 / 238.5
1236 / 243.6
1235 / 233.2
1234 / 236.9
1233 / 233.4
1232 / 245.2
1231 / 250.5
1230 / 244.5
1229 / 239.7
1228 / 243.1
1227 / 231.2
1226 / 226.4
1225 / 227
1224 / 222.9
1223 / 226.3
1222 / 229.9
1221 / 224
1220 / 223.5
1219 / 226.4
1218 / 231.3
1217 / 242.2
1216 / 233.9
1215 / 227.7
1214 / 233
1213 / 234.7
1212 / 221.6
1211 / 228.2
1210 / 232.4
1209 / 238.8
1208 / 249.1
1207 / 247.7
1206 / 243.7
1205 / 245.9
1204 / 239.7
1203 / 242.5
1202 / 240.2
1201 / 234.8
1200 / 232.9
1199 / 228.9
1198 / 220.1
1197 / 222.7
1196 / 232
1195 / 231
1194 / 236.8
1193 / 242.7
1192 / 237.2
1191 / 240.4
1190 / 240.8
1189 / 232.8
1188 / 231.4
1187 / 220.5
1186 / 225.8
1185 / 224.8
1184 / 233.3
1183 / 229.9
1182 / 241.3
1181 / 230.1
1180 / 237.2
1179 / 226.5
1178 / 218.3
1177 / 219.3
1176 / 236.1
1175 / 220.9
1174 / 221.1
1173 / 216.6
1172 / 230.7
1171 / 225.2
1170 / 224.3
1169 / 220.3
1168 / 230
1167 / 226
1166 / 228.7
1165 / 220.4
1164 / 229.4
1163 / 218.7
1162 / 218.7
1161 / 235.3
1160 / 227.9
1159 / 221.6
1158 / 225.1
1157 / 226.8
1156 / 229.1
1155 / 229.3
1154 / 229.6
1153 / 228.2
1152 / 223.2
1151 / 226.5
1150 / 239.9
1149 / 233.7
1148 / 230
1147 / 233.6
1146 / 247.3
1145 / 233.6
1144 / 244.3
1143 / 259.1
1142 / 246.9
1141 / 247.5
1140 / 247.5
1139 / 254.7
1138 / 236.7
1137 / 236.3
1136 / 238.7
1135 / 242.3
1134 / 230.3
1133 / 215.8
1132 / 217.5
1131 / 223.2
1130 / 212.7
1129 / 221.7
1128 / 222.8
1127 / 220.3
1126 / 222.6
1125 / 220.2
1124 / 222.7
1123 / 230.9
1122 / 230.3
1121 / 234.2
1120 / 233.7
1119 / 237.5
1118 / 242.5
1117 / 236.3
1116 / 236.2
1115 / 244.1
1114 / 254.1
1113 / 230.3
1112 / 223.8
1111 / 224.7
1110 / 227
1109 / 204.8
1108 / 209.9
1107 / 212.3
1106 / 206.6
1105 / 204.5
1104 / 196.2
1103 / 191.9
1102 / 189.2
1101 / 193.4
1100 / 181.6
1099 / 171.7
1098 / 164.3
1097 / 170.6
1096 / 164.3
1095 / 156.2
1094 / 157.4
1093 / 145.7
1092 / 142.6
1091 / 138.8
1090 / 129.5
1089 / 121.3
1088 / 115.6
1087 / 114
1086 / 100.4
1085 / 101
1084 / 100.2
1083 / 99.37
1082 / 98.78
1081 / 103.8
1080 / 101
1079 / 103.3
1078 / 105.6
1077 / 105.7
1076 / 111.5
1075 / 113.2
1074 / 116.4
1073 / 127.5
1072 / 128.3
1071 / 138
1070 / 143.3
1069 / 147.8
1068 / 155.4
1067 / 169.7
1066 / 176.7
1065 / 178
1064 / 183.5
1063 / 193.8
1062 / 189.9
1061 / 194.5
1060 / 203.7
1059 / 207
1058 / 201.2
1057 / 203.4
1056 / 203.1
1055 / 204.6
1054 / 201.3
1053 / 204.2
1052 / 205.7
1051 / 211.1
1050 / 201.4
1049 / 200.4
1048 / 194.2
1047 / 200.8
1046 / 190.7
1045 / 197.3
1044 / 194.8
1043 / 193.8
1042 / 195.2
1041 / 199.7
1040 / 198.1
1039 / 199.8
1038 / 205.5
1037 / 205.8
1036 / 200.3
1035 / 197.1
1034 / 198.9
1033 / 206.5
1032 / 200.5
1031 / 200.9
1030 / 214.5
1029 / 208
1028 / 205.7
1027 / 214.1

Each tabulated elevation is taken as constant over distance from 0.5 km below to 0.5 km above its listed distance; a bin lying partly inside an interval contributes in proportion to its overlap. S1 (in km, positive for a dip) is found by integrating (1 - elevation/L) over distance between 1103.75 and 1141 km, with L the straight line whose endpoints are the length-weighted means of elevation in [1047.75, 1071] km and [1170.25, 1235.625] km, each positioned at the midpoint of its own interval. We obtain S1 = -3.5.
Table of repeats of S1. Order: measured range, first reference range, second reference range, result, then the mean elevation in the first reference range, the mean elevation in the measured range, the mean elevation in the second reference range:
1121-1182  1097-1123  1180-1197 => -1.4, 215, 230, 233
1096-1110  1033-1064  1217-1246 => 1.2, 200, 192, 236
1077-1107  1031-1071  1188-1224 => 8.8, 193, 144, 234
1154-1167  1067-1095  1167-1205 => -1.4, 122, 226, 230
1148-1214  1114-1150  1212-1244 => 1.2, 234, 230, 235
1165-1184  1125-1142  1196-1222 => 0.5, 231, 227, 234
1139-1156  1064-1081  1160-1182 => -2.9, 133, 238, 226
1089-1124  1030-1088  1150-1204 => -1.1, 169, 200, 229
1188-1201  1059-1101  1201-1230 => -0.8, 142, 233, 234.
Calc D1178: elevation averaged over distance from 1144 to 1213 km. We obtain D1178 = 231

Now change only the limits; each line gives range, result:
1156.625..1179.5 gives 225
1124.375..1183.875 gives 230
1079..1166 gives 204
